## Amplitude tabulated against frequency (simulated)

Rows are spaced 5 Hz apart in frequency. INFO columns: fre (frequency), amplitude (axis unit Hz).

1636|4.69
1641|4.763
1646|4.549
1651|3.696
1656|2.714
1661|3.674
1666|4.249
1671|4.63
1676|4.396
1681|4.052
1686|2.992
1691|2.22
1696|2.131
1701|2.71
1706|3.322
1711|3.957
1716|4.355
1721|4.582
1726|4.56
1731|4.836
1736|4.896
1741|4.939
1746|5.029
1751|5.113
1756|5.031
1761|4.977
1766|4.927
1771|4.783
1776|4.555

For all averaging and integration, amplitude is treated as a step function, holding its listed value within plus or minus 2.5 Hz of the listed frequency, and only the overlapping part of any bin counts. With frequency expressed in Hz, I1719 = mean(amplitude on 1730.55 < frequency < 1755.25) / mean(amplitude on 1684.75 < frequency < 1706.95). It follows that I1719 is 1.91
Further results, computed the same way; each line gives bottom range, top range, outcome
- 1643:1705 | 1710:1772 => 1.37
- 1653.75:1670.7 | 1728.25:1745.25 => 1.32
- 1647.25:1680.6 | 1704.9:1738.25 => 1.12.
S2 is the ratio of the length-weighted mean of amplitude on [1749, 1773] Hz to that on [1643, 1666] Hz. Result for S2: 1.3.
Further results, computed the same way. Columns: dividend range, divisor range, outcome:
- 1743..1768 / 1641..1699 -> 1.39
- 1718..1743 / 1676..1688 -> 1.28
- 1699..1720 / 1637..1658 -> 0.92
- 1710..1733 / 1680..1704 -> 1.63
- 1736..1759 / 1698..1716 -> 1.46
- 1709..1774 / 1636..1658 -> 1.18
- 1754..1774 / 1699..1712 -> 1.50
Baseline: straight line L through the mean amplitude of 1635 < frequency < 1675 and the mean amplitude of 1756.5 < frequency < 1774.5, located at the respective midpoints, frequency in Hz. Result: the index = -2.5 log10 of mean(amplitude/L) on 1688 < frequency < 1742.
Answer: 0.19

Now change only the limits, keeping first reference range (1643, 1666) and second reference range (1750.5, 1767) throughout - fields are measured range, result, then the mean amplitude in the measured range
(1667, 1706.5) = 0.22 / 3.34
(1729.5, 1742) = -0.04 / 4.89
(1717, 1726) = 0.00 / 4.54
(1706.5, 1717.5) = 0.12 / 3.99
